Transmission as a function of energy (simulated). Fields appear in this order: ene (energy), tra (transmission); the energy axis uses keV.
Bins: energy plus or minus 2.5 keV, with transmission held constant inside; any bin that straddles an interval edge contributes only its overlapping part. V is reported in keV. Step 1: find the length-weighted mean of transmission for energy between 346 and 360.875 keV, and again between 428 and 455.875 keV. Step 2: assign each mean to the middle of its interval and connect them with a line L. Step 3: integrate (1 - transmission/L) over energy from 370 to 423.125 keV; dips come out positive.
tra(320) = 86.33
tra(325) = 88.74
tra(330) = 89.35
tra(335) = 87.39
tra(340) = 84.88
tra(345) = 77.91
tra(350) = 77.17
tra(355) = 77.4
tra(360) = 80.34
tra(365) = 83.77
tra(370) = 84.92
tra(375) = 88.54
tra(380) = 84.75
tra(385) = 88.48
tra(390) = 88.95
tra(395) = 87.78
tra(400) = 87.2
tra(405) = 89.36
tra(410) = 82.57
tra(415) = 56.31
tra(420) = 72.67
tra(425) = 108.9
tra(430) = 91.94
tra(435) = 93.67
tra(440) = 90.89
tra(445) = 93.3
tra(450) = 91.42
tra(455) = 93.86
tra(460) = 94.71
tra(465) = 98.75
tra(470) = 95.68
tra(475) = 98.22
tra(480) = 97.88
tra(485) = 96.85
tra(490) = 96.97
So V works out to 1.1 keV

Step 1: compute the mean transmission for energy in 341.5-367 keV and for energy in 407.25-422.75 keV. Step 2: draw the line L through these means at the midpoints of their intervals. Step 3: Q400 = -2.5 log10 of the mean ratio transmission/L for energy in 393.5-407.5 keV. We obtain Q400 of -0.20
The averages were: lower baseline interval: 79.4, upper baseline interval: 71.4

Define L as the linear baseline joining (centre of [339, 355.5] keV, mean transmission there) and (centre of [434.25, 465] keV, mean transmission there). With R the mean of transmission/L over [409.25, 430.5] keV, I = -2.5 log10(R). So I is 0.10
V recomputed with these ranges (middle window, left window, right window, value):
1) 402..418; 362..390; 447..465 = 2.4 keV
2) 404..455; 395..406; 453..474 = 2.4 keV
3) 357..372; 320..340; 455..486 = 1.2 keV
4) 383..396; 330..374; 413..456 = -0.5 keV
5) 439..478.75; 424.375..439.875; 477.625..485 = 0.8 keV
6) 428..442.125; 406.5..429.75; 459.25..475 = -0.9 keV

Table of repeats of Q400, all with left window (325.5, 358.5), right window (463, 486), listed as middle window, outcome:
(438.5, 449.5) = 0.023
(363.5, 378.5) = 0.001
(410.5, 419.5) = 0.350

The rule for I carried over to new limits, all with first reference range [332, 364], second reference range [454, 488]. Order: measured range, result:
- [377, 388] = -0.02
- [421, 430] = -0.08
